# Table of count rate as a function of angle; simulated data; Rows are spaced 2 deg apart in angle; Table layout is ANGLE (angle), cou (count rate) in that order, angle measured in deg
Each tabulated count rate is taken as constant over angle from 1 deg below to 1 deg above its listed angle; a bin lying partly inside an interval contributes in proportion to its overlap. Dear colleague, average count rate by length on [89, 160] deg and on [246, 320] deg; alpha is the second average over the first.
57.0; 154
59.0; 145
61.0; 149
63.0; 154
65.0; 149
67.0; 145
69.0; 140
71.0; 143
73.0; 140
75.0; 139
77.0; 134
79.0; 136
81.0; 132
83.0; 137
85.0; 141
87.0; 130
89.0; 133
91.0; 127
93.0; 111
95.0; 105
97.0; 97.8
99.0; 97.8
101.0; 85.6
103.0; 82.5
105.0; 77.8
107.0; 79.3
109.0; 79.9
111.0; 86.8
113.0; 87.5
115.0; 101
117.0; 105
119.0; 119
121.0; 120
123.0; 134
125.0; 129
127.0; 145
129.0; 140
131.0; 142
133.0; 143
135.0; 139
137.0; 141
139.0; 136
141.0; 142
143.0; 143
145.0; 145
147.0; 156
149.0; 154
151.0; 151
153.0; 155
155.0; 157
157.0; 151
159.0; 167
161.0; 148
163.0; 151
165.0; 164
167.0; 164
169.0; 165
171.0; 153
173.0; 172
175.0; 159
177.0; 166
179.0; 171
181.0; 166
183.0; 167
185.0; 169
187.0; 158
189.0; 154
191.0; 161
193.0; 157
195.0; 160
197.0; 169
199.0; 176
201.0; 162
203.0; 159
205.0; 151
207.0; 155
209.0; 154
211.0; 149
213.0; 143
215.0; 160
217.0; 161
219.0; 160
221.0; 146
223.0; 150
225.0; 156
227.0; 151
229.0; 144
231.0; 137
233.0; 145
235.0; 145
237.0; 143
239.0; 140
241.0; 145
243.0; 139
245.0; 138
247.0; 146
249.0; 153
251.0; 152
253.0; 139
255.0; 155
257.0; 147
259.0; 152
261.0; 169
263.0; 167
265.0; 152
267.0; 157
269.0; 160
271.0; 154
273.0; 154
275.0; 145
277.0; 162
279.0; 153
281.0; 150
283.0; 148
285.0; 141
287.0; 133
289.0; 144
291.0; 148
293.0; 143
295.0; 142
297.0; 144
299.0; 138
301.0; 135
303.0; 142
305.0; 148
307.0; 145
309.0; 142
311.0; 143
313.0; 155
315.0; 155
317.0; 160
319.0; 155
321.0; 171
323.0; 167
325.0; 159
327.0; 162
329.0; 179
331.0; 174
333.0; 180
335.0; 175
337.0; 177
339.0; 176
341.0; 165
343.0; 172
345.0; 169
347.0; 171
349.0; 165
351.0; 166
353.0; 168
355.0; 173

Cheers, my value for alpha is 1.2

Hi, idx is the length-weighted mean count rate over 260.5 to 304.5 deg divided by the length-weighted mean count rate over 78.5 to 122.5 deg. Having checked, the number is 1.38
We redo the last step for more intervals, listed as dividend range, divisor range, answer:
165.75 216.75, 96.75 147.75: 1.37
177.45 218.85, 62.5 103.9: 1.27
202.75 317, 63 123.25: 1.27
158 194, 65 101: 1.26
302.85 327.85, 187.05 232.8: 1.00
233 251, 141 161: 0.95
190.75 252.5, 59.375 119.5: 1.28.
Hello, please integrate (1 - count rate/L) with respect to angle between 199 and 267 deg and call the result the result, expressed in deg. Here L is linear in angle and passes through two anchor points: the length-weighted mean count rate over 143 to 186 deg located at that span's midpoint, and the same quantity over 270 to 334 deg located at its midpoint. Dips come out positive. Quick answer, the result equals 2.1 deg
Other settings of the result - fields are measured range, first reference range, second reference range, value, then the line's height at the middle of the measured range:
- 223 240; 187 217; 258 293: 1.1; 156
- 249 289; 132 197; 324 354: 3.1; 165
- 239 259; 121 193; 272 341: 1.0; 154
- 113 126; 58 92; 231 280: 2.4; 142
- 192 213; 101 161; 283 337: -3.1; 138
